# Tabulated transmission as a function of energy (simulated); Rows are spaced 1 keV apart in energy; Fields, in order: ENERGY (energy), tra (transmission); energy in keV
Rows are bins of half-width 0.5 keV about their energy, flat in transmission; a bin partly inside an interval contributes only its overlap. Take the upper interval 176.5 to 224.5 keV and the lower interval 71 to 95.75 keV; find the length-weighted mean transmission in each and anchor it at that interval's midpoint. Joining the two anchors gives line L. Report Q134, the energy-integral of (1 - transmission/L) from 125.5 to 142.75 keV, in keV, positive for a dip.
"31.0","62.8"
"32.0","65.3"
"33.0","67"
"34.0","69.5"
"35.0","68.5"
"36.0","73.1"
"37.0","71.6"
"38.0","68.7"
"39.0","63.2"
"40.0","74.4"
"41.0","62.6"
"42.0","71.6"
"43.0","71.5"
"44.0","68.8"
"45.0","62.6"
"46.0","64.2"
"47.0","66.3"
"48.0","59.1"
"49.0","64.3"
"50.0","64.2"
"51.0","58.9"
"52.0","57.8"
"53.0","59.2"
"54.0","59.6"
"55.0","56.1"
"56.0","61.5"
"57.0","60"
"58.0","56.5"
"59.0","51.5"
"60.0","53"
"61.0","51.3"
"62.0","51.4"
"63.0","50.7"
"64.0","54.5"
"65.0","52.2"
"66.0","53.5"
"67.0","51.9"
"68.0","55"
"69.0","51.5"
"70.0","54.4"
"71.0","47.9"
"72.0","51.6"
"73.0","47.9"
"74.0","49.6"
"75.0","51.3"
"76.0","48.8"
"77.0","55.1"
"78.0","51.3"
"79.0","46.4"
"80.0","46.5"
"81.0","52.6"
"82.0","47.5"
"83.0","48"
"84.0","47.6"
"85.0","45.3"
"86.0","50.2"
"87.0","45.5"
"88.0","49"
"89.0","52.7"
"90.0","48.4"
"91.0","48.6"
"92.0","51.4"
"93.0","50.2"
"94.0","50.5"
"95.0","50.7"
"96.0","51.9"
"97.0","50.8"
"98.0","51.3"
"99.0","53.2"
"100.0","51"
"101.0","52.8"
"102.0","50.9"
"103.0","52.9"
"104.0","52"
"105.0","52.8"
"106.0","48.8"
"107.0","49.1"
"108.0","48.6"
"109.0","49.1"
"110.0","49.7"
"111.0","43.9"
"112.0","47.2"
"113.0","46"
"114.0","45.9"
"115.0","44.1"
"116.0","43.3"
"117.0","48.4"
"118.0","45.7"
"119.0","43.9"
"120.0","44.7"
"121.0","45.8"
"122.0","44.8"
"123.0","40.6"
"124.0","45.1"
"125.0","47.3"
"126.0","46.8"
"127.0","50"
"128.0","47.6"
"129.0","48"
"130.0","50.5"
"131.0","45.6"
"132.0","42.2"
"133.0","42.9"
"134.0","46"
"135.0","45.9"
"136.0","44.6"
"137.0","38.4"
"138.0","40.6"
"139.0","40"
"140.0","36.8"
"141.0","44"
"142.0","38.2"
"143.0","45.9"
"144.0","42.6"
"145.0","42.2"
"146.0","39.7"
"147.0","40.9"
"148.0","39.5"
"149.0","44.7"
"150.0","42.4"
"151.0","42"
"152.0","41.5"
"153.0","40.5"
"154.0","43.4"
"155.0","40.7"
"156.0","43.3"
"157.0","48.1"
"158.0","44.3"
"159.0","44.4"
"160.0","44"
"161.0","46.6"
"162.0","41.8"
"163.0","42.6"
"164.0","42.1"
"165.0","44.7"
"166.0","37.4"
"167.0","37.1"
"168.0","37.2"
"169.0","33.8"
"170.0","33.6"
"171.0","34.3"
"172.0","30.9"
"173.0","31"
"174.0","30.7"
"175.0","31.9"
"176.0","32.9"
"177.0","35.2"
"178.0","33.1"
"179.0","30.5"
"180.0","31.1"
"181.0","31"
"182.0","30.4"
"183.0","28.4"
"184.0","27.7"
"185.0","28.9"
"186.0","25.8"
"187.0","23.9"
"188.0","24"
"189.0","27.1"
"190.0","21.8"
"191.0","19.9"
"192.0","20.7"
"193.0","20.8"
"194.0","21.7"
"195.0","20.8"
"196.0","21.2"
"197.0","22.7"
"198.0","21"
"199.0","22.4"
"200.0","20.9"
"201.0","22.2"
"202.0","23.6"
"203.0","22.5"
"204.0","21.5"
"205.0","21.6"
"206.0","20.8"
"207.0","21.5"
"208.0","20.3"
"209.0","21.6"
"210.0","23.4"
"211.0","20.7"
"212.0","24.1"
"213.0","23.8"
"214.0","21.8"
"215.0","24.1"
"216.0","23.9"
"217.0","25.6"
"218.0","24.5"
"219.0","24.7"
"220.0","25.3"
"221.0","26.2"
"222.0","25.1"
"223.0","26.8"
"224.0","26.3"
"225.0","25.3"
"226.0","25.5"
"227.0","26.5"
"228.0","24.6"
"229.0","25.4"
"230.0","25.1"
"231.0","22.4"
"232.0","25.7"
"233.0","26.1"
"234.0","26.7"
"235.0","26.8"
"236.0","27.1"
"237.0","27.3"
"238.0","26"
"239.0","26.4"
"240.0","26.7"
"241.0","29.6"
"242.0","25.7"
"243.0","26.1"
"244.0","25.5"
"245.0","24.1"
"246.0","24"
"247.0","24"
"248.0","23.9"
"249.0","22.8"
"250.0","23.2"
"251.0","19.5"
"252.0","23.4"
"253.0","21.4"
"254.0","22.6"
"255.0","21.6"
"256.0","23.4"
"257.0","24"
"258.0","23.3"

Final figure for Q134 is -2.4 keV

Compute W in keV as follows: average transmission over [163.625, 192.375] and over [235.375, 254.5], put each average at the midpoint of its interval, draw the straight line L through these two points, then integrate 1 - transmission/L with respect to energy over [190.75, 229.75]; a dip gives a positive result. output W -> 6.6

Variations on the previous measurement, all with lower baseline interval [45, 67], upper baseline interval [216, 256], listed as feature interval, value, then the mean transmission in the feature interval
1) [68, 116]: 1.16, 49.6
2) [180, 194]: 3.47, 25.5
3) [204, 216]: 3.01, 22.2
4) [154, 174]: -0.90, 39.7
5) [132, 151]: 0.01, 42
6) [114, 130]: -0.14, 45.9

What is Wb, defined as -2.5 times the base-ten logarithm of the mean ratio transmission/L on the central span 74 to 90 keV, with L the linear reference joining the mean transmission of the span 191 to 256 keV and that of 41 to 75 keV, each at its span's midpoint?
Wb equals 0.07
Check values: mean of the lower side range 57.3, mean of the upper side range 23.8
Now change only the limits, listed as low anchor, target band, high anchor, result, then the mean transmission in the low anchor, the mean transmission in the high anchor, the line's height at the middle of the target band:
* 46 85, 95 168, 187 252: -0.11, 53.9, 23.9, 41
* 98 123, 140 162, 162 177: -0.08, 48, 35.9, 39.7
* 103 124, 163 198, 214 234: 0.15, 46.8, 25.2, 33.7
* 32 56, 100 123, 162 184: 0.03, 65.3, 34.3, 49.1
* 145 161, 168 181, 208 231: 0.13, 42.7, 24.4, 36.8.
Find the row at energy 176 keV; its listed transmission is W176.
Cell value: 32.9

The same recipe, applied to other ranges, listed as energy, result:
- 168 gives 37.2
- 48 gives 59.1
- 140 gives 36.8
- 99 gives 53.2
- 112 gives 47.2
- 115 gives 44.1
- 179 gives 30.5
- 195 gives 20.8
